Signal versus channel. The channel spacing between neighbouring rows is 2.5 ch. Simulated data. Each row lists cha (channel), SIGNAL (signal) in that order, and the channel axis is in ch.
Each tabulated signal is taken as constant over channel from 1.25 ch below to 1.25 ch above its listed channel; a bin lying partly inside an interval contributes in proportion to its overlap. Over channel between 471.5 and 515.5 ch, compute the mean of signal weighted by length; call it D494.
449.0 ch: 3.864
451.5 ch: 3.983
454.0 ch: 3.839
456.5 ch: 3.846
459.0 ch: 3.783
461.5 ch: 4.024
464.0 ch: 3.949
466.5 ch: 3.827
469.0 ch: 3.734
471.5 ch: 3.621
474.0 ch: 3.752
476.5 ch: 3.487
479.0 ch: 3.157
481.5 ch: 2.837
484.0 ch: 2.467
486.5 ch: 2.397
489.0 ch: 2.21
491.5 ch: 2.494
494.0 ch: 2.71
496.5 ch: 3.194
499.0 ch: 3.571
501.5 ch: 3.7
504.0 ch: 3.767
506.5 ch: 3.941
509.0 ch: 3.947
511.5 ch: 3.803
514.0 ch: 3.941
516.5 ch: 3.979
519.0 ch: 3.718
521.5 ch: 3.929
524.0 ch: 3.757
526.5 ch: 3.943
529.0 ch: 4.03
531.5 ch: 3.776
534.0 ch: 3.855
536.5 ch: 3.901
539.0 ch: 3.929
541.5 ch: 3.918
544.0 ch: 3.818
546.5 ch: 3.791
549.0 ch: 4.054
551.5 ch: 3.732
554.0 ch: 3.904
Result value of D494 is 3.27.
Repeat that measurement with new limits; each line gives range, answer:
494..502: 3.35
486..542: 3.59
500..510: 3.83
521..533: 3.88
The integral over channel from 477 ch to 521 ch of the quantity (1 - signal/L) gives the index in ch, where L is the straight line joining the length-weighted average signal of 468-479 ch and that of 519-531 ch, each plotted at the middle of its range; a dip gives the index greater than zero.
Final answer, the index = 5.3 ch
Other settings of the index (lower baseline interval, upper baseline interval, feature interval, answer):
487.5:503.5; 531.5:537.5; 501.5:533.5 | -3.64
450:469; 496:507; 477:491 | 4.08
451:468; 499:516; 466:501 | 6.89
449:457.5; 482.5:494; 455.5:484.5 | -3.39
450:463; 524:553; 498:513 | 0.36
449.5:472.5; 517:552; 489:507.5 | 2.90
